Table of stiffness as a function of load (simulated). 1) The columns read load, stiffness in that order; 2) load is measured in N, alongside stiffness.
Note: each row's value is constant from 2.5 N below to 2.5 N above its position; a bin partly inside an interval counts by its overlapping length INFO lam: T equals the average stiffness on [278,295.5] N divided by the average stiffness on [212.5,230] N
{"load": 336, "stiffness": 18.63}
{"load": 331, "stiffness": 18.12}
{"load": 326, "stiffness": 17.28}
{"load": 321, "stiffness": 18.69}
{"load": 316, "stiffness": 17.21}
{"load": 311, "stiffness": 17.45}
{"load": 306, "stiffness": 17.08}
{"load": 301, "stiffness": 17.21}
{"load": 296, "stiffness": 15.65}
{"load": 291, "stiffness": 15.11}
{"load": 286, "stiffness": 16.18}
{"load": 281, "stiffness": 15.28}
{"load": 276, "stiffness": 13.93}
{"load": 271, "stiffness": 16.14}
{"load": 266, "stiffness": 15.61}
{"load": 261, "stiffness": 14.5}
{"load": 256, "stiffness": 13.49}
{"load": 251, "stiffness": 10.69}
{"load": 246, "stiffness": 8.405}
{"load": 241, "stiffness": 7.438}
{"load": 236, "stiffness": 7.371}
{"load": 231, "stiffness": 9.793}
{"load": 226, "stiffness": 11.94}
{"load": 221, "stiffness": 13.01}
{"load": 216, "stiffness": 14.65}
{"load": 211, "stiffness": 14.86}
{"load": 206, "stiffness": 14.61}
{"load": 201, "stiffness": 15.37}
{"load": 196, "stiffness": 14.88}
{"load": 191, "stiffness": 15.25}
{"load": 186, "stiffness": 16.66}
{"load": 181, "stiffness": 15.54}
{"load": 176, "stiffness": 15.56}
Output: 1.2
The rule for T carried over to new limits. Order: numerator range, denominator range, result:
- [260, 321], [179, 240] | 1.19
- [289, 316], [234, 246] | 2.18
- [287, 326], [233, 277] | 1.43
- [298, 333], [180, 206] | 1.14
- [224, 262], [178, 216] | 0.67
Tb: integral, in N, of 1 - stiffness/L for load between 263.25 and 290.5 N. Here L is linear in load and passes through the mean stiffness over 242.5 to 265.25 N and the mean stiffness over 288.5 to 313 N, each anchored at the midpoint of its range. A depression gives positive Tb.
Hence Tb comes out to -2.5 N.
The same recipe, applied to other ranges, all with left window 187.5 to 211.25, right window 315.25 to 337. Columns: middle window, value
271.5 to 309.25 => 3.0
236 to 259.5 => 9.1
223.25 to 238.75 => 6.0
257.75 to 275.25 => 1.5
